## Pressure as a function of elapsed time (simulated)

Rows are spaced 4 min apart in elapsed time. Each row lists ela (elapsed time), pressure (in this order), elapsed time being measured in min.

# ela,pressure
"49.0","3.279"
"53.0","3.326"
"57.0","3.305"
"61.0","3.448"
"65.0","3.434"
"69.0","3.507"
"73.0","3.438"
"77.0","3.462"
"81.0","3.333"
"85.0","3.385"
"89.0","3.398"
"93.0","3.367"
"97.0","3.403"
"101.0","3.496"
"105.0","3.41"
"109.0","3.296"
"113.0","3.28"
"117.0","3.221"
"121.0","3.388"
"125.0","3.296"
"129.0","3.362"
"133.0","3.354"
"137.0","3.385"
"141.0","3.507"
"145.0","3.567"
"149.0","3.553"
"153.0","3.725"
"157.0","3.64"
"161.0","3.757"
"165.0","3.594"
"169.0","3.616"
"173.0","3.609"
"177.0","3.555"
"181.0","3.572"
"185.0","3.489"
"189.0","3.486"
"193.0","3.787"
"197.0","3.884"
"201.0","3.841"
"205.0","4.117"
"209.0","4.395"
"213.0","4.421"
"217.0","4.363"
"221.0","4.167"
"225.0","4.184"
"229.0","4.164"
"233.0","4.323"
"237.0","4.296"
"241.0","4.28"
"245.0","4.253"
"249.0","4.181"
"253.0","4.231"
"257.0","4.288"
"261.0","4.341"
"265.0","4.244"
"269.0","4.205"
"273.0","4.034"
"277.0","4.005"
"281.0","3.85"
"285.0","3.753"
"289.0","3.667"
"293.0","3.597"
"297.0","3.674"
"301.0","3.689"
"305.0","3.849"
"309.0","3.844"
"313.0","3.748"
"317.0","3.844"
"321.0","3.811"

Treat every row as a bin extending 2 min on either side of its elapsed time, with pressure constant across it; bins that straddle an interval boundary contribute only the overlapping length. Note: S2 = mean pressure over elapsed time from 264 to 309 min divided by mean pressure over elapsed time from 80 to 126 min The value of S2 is 1.15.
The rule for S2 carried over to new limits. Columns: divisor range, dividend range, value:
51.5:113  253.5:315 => 1.16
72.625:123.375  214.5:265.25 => 1.26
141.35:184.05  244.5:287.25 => 1.14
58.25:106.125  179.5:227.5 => 1.16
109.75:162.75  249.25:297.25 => 1.16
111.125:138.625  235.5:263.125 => 1.28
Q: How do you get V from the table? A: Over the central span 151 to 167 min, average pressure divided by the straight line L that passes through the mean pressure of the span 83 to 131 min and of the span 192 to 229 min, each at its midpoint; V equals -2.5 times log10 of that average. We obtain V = 0.02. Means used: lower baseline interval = 3.36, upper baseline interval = 4.14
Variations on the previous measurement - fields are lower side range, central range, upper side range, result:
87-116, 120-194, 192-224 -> 0.07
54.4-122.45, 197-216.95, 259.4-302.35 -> -0.13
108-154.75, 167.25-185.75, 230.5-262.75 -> 0.05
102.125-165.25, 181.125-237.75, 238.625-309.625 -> -0.08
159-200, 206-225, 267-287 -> -0.15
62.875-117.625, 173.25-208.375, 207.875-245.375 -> 0.09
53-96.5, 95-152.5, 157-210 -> 0.05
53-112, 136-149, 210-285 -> 0.06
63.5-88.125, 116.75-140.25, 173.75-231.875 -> 0.09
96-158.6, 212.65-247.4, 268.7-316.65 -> -0.16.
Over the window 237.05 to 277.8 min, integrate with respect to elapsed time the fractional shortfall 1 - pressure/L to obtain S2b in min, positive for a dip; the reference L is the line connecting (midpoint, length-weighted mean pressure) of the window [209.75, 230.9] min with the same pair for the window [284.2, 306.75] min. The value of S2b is -2.3 min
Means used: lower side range 4.27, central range 4.22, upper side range 3.7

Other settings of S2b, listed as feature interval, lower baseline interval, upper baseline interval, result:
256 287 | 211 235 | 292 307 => -1.32 min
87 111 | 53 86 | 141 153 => 0.54 min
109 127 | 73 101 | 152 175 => 1.07 min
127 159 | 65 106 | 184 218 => 1.63 min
